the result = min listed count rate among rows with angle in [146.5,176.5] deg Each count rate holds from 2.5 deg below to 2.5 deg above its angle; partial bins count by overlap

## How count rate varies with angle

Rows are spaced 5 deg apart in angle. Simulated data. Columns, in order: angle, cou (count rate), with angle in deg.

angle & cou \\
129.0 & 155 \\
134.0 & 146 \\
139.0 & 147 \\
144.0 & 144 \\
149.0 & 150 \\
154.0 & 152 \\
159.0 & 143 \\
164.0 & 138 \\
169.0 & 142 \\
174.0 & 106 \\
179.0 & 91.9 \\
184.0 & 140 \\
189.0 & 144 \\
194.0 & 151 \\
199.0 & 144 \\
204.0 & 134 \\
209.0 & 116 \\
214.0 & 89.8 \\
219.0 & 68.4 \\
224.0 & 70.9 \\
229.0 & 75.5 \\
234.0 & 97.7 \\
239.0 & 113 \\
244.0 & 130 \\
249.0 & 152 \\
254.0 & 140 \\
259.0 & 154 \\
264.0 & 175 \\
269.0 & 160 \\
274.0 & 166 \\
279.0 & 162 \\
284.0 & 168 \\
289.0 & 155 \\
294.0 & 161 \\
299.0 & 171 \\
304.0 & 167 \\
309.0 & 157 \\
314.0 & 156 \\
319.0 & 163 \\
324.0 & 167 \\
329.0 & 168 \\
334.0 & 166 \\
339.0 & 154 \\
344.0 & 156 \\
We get 106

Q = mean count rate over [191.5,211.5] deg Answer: 136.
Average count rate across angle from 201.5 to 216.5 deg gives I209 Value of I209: 113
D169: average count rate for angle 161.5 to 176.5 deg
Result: 129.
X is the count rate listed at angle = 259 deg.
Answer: 154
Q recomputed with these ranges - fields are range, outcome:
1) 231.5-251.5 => 123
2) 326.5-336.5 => 167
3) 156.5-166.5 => 140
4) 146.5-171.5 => 145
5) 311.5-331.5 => 164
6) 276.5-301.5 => 163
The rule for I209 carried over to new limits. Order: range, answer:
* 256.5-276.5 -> 164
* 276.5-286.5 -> 165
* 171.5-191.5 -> 120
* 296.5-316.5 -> 163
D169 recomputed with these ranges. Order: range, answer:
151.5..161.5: 148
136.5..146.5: 146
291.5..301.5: 166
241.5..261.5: 144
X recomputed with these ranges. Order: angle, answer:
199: 144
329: 168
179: 91.9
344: 156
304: 167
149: 150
